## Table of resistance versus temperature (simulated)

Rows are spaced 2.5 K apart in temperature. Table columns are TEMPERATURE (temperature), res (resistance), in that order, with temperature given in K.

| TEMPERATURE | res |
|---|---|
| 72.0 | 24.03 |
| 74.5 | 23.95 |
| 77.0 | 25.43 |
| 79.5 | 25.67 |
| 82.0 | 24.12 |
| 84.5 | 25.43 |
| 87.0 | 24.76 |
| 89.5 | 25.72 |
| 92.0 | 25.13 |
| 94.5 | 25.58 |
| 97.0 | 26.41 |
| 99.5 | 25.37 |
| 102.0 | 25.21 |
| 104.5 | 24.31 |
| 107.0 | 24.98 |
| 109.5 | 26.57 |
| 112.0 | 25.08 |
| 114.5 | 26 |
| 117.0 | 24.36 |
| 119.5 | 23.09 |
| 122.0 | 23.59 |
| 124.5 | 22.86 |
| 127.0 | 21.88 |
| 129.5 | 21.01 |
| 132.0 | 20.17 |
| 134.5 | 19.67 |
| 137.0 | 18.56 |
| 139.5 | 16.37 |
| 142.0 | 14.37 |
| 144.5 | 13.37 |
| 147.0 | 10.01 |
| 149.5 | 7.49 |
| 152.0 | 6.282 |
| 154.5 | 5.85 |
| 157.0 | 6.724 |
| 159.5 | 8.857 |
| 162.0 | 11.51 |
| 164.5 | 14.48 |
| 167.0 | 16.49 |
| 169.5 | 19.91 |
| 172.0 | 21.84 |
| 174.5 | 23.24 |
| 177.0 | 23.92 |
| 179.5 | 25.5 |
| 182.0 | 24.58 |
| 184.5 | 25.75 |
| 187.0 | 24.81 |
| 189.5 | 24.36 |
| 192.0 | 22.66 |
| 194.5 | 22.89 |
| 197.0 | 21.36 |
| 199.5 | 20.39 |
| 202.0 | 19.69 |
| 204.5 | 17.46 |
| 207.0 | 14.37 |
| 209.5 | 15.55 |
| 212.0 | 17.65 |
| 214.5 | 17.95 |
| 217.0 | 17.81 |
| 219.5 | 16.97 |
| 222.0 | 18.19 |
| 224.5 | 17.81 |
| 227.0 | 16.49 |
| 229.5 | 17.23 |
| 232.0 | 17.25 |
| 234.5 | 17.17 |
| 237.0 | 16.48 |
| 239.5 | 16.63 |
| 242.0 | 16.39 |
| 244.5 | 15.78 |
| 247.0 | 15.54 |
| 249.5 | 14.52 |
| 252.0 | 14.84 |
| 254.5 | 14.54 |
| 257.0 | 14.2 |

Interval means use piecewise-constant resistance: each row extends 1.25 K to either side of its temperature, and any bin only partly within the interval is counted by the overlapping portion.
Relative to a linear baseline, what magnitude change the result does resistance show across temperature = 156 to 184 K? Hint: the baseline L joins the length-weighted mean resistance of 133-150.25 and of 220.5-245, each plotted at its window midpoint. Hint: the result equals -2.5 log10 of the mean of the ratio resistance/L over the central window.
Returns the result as -0.18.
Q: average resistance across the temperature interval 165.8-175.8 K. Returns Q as 20.4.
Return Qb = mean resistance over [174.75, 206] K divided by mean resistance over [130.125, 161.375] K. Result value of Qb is 1.8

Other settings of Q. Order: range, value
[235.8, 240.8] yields 16.6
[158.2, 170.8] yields 14.2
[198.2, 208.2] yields 18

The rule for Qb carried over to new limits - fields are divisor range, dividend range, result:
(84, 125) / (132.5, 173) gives 0.53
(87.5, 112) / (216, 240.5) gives 0.68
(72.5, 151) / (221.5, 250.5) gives 0.75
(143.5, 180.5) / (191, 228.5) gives 1.29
